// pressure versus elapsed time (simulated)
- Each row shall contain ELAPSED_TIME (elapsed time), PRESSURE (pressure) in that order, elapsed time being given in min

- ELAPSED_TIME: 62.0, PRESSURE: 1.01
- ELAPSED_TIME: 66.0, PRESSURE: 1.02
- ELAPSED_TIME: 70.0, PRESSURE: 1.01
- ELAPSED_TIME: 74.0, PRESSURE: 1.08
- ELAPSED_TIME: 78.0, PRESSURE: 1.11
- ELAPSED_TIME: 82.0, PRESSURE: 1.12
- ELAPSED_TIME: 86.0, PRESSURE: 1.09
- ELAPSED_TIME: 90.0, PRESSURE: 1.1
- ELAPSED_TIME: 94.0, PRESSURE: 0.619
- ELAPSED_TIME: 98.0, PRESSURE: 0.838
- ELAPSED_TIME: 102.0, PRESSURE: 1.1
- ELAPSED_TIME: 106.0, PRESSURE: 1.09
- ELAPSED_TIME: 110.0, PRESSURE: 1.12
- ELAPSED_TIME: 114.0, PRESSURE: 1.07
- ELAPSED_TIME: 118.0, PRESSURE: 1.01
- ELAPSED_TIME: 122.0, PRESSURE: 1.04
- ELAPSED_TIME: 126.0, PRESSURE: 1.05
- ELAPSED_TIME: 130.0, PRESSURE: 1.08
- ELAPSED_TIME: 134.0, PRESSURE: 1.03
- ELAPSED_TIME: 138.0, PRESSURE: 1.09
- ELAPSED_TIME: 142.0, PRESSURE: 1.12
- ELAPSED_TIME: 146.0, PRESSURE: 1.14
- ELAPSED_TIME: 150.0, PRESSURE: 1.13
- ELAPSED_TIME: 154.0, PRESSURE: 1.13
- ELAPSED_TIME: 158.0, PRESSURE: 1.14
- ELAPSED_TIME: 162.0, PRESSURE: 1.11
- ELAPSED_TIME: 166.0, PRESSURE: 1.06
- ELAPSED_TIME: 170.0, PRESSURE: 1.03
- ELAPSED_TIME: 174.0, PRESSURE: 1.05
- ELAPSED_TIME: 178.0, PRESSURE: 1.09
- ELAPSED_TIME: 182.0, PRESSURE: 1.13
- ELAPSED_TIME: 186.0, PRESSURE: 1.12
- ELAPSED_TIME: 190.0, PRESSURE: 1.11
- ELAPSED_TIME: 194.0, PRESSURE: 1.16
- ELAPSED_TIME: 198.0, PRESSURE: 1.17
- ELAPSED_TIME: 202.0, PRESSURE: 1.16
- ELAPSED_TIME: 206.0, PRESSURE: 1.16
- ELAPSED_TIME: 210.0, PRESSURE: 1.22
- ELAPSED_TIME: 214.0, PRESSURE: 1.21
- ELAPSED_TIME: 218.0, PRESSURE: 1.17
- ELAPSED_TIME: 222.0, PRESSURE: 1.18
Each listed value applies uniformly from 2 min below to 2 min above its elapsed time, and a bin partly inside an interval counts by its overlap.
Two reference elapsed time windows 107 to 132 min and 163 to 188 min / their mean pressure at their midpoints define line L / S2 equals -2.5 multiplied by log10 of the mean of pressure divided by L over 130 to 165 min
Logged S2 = -0.036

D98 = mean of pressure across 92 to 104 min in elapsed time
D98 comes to 0.852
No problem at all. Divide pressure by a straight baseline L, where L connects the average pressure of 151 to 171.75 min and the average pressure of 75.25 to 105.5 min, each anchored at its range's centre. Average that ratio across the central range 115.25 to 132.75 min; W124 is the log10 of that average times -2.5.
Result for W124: 0.002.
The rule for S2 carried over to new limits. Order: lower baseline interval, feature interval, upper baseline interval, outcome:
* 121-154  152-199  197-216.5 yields 0.033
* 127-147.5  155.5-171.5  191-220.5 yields 0.033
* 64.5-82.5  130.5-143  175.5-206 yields 0.026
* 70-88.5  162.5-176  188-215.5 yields 0.093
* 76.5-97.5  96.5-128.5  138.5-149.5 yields 0.009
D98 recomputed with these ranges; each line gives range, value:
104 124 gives 1.07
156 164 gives 1.12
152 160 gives 1.13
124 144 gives 1.07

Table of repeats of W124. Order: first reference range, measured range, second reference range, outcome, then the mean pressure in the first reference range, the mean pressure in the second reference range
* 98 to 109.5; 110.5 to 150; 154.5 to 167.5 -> 0.00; 1.05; 1.11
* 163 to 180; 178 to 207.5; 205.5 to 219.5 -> -0.01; 1.06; 1.19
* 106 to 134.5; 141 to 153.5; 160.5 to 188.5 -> -0.06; 1.06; 1.08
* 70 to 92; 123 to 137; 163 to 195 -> 0.04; 1.09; 1.09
